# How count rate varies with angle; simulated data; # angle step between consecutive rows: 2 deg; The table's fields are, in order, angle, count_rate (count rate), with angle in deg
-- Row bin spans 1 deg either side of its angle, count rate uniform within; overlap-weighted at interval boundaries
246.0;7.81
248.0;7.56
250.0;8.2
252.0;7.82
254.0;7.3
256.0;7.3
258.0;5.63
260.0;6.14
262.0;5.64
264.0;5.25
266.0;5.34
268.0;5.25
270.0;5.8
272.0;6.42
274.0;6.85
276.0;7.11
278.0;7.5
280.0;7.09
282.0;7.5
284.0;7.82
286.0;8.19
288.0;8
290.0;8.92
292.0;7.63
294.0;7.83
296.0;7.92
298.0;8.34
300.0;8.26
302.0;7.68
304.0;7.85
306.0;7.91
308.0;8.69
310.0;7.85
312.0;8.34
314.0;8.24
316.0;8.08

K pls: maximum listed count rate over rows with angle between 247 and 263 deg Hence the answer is 8.2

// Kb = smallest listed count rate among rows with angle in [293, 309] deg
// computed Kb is 7.68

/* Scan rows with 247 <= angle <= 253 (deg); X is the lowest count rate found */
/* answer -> 7.56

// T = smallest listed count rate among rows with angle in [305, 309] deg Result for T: 7.91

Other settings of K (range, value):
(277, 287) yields 8.19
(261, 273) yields 6.42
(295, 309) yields 8.69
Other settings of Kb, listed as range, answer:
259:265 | 5.25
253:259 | 5.63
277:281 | 7.09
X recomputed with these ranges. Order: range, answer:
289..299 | 7.63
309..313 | 7.85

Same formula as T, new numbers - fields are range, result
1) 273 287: 6.85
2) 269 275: 5.8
